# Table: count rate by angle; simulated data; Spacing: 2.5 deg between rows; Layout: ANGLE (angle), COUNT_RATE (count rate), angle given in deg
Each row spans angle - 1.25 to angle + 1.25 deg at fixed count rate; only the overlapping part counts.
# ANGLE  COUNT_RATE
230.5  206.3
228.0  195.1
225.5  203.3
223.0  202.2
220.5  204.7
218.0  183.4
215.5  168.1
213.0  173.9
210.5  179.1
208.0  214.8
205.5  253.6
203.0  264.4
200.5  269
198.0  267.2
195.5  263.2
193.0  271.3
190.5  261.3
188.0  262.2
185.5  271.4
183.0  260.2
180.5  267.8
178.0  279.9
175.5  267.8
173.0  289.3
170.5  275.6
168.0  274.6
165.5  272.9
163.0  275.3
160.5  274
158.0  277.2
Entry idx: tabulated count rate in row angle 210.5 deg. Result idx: 179.1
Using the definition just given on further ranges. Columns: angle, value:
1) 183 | 260.2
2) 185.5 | 271.4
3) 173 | 289.3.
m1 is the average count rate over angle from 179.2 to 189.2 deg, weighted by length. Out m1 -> 265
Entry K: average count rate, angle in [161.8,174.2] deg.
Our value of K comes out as 278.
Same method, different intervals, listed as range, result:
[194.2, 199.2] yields 265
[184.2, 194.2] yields 266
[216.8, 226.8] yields 198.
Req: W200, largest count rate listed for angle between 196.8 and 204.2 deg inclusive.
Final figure 269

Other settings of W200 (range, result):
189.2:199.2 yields 271.3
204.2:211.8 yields 253.6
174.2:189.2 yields 279.9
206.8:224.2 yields 214.8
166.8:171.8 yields 275.6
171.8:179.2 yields 289.3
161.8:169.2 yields 275.3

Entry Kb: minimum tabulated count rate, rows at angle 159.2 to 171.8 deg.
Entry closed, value 272.9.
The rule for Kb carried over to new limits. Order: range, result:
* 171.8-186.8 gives 260.2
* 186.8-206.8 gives 253.6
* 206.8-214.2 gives 173.9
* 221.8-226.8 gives 202.2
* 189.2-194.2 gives 261.3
